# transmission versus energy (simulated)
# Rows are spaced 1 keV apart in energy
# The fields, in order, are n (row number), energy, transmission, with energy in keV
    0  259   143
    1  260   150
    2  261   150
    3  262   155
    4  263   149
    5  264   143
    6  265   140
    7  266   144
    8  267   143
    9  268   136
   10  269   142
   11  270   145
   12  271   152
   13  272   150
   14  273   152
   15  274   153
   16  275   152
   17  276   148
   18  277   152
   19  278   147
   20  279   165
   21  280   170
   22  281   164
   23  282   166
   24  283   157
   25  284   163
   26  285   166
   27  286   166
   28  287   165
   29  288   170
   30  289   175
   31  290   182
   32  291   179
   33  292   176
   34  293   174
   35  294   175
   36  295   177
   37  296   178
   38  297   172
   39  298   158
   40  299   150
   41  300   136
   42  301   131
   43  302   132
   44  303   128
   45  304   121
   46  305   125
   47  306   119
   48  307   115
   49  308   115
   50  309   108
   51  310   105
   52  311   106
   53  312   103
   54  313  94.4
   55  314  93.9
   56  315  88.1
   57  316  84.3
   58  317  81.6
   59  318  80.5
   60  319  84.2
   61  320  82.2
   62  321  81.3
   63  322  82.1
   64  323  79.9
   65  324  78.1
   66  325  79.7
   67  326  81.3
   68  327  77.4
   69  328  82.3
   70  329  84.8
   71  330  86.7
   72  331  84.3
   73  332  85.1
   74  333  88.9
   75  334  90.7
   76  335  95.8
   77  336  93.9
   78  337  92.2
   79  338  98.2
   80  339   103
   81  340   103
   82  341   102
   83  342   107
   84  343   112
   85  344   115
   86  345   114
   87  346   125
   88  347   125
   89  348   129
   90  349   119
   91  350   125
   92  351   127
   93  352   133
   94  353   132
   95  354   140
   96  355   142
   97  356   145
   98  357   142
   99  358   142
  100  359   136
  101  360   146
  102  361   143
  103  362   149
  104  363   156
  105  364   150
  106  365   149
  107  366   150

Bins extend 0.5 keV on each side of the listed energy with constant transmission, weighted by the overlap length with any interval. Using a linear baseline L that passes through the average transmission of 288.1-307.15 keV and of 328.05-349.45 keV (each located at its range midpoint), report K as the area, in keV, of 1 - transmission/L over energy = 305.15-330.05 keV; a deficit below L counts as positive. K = 7.3 keV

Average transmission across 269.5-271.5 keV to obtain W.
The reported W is 148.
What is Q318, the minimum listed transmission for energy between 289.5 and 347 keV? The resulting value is 77.4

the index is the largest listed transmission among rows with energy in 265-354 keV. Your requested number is 182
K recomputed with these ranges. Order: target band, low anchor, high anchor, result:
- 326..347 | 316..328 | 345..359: 1.72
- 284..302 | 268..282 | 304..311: -4.61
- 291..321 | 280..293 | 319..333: 1.03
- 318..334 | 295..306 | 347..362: 6.54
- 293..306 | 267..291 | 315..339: -2.10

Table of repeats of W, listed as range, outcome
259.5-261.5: 150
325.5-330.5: 82.5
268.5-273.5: 148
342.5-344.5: 114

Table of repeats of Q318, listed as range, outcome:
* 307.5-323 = 79.9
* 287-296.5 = 165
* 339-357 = 102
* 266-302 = 131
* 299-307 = 115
